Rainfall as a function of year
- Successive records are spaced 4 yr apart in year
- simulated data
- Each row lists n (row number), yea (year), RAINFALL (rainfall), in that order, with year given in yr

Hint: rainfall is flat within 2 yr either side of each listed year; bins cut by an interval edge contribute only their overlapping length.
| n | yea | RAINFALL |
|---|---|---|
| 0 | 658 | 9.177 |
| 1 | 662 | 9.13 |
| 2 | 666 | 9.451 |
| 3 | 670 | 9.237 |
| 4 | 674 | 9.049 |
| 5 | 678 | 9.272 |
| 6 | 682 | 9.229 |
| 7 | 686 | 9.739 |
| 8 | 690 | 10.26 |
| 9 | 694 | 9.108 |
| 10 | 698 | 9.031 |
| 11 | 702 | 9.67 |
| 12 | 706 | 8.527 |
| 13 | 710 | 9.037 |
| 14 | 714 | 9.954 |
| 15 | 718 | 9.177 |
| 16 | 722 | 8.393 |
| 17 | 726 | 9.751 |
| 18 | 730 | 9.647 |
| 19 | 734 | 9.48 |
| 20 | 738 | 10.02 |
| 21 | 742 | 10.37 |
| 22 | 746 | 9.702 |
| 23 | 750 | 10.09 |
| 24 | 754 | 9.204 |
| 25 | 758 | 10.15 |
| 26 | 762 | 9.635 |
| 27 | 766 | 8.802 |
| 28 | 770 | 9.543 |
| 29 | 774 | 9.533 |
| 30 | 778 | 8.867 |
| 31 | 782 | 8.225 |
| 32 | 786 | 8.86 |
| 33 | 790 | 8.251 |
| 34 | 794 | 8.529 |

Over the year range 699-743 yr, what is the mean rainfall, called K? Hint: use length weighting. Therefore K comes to 9.43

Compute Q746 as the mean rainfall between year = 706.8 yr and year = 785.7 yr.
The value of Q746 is 9.42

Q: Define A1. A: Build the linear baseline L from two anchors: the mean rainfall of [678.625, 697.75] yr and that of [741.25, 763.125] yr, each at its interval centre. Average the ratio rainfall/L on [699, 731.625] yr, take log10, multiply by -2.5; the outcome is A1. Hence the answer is 0.05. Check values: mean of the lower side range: 9.51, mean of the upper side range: 9.84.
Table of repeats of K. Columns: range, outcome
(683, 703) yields 9.54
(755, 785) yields 9.24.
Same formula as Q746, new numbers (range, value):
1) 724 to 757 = 9.79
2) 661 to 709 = 9.31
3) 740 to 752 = 10.1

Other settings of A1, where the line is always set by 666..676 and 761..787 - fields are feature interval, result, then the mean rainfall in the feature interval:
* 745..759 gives -0.08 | 9.77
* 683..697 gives -0.05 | 9.62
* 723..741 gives -0.07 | 9.69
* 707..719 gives -0.02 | 9.34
